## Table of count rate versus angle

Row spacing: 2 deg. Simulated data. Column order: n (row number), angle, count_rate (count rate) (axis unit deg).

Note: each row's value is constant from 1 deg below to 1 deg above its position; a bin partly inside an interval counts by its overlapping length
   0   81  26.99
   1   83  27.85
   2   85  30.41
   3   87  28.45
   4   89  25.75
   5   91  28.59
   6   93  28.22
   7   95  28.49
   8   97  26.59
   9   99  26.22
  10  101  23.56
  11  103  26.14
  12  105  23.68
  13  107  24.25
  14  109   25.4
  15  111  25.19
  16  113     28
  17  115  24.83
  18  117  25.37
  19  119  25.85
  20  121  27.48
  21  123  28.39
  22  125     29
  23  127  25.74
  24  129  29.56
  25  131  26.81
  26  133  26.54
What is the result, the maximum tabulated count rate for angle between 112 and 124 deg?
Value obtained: 28.39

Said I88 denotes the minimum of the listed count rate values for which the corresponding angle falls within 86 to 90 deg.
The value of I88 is 25.75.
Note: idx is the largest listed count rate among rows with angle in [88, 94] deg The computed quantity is 28.59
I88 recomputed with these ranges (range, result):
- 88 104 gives 23.56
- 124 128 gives 25.74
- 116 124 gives 25.37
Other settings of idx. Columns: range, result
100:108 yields 26.14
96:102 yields 26.59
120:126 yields 29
